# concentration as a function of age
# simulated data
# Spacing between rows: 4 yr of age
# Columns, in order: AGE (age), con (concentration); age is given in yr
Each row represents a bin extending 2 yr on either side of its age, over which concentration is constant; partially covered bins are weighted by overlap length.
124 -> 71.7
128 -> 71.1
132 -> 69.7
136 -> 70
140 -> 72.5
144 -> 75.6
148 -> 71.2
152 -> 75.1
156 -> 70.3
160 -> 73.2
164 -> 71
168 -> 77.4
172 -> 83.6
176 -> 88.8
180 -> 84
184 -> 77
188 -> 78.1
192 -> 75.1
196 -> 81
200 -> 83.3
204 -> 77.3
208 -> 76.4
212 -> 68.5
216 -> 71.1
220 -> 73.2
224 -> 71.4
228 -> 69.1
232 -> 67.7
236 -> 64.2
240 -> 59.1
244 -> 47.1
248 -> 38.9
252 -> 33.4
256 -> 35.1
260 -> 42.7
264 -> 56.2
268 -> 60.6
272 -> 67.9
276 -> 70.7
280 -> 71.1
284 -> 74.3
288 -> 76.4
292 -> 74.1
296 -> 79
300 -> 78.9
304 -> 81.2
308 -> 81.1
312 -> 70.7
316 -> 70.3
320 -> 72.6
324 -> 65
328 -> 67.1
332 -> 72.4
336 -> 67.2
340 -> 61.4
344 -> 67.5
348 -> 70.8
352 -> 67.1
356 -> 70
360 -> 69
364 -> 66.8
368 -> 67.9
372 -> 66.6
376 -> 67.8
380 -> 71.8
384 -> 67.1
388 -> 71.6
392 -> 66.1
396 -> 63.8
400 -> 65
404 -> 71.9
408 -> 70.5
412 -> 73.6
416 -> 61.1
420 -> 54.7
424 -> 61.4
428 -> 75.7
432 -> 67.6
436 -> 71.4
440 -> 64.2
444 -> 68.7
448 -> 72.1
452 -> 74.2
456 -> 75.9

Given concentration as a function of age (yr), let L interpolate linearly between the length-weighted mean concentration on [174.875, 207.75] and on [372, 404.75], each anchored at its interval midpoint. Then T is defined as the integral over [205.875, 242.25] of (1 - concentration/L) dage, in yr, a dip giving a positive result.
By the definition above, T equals 4.32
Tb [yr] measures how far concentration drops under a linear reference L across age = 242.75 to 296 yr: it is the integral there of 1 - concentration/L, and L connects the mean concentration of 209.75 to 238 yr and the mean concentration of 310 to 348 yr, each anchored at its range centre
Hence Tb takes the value 8.0 yr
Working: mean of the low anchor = 69.4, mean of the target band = 58.5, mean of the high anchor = 68.4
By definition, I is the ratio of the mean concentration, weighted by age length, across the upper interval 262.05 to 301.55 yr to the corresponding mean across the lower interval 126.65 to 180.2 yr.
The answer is 0.94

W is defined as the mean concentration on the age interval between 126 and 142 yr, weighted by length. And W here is 70.8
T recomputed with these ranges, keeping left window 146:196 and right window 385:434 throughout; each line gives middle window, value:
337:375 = 1.0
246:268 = 9.1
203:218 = 0.5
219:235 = 1.1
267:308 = -1.1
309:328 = 0.2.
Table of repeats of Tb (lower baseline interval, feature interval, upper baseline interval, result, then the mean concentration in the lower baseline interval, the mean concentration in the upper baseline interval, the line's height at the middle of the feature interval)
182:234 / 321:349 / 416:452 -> 1.2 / 74.6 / 67.1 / 70.3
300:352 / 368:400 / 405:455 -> 0.8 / 70.8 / 68.2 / 69.3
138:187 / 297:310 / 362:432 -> -1.7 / 76.7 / 67.3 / 71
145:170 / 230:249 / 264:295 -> 4.0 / 73.1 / 70.1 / 71.1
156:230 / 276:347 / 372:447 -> -0.7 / 76.5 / 67.5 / 71.6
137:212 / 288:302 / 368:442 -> -1.0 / 76.9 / 67.3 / 71.9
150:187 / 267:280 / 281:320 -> 1.5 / 77.8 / 75.9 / 76.3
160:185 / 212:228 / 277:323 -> 1.4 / 79.9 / 75.1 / 78.1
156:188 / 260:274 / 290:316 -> 3.4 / 78.6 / 76.9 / 77.4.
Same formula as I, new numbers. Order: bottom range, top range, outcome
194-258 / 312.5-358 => 1.08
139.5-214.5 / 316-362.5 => 0.89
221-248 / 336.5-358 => 1.09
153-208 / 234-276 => 0.66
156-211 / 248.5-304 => 0.80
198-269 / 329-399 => 1.12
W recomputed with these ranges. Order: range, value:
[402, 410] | 71.2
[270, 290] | 72.1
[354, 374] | 68.1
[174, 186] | 83.3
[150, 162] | 72.9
